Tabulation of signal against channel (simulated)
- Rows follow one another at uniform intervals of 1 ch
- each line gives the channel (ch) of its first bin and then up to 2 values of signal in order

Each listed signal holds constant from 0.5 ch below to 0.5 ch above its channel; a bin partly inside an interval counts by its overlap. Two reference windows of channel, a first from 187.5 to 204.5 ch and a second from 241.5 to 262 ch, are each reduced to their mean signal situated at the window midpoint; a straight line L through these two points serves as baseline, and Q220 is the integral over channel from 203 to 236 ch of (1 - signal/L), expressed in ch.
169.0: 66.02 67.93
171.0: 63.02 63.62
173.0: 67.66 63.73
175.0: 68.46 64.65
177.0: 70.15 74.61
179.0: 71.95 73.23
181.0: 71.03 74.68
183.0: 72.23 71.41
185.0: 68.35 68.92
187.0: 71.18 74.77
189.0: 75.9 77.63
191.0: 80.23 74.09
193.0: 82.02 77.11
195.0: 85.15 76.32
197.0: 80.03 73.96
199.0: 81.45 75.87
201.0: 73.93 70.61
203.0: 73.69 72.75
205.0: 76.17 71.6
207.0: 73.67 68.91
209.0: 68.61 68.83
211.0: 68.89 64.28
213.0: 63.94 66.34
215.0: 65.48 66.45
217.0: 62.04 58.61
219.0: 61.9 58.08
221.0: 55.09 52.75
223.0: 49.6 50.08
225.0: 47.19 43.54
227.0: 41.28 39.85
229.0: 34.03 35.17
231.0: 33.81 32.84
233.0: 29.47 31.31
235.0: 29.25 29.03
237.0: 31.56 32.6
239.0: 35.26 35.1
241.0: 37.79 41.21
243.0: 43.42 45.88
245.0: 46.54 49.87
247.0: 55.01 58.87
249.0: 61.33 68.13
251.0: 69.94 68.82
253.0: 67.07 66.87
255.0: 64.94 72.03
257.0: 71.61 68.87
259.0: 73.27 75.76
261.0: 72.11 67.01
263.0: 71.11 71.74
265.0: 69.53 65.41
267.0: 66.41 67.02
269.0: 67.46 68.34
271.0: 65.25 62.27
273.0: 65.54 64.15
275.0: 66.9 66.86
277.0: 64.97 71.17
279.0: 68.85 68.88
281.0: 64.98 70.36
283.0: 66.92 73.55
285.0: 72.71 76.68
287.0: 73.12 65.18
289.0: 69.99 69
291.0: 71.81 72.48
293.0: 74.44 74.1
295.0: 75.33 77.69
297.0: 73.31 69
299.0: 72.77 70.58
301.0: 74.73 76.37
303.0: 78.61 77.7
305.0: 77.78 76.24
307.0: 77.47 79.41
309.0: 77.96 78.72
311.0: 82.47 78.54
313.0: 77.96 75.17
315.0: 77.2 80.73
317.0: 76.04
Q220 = 7.8 ch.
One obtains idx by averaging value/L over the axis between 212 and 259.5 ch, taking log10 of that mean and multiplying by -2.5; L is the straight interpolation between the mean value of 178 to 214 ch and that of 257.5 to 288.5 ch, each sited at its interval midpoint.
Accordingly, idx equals 0.35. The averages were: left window 73.4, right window 68.8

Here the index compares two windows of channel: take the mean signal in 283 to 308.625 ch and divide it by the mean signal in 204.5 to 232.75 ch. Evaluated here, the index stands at 1.32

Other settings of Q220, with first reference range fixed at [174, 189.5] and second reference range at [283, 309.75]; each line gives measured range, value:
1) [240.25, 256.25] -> 3.53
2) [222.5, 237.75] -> 7.43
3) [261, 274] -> 1.07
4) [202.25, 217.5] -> 0.65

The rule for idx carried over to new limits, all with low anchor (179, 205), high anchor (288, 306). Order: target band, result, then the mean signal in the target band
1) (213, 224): 0.249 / 59.4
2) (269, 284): 0.106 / 67.1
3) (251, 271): 0.076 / 69.1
